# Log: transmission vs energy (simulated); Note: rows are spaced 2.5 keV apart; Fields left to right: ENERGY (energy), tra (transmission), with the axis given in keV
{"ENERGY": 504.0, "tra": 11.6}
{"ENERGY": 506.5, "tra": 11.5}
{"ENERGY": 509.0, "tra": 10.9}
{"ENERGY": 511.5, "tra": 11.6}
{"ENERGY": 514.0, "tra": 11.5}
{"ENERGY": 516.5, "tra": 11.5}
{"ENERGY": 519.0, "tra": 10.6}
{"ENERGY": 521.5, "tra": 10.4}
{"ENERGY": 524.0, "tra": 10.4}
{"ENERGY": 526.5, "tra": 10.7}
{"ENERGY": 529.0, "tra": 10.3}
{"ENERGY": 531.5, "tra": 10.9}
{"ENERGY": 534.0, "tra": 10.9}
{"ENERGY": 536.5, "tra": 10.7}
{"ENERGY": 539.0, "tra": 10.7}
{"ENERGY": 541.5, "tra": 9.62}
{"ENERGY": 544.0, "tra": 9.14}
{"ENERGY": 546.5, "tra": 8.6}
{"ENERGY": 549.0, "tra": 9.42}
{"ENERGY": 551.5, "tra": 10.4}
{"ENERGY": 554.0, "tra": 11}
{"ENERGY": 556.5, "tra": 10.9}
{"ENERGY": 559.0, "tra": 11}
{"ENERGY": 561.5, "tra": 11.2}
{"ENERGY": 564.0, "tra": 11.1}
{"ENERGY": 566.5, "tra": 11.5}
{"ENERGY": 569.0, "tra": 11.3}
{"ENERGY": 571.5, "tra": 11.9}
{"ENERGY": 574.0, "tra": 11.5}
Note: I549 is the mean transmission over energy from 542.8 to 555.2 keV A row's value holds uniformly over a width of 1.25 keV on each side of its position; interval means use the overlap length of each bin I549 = 9.71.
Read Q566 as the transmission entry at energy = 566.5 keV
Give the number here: 11.5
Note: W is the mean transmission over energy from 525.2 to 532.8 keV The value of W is 10.6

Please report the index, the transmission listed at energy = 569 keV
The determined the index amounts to 11.3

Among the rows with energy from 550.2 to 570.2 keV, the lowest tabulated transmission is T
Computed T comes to 10.4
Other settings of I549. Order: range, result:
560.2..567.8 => 11.3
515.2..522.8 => 10.8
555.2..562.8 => 11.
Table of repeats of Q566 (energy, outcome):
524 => 10.4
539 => 10.7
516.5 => 11.5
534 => 10.9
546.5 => 8.6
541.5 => 9.62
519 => 10.6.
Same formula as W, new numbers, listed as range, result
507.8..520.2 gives 11.2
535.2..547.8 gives 9.76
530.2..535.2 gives 10.9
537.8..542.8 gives 10.1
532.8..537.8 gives 10.8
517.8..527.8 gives 10.5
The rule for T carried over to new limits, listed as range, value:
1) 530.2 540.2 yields 10.7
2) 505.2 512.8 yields 10.9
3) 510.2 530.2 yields 10.3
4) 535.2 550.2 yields 8.6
